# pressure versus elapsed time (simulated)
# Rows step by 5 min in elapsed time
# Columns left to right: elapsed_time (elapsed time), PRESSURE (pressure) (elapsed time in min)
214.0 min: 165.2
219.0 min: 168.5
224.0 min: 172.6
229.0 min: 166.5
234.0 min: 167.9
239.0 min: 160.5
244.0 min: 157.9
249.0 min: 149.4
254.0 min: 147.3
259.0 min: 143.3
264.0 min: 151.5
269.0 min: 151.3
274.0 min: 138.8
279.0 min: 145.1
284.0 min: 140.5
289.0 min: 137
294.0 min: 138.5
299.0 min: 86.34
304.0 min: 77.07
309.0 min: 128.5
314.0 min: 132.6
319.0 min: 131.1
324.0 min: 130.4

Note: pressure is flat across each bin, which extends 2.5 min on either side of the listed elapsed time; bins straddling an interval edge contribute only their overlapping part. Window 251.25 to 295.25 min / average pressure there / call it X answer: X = 144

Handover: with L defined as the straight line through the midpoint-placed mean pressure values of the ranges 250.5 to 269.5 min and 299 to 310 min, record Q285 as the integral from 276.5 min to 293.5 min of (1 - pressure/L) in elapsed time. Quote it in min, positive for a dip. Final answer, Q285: -3.22 min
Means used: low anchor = 148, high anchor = 95.5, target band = 141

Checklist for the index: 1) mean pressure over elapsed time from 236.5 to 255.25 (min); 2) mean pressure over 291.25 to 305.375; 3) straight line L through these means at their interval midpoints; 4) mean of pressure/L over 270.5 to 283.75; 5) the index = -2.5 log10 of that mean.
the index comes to -0.15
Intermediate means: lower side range 154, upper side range 103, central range 142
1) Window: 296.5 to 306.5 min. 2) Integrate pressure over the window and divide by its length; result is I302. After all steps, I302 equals 81.7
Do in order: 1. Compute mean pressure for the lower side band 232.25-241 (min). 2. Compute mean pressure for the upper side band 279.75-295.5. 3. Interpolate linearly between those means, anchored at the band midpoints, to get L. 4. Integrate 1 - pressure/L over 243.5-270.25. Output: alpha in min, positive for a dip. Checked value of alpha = 0.8 min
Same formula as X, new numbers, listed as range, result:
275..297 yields 139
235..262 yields 153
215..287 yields 154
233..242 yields 163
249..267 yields 148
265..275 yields 147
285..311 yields 115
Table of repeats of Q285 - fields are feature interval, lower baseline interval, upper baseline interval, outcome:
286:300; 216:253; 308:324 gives 1.5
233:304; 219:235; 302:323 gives 2.1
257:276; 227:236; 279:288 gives 0.4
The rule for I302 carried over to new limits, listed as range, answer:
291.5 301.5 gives 112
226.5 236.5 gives 167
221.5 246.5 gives 165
